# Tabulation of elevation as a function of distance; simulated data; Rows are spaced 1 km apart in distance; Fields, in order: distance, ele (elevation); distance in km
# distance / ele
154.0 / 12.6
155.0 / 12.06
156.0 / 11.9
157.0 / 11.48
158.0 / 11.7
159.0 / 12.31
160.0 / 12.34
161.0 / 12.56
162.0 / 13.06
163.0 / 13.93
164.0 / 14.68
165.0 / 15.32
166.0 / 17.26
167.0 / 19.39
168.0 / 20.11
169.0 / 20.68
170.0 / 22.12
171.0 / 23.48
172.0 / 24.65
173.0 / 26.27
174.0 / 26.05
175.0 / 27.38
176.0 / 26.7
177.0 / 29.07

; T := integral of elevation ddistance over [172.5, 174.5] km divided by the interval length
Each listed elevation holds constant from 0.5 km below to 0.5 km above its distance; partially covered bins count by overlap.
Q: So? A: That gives 26.2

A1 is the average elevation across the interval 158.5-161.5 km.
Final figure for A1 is 12.4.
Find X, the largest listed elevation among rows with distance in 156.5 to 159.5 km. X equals 12.31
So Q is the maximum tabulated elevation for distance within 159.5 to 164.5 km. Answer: 14.68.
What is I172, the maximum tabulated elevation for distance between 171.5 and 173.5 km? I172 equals 26.27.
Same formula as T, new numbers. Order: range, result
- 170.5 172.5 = 24.1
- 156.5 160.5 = 12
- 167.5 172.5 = 22.2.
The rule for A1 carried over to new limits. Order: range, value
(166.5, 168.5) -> 19.8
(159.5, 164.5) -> 13.3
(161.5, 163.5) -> 13.5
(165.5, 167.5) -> 18.3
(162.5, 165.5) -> 14.6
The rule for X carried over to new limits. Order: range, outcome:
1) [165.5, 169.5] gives 20.68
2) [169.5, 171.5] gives 23.48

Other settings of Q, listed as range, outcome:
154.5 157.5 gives 12.06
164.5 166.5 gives 17.26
